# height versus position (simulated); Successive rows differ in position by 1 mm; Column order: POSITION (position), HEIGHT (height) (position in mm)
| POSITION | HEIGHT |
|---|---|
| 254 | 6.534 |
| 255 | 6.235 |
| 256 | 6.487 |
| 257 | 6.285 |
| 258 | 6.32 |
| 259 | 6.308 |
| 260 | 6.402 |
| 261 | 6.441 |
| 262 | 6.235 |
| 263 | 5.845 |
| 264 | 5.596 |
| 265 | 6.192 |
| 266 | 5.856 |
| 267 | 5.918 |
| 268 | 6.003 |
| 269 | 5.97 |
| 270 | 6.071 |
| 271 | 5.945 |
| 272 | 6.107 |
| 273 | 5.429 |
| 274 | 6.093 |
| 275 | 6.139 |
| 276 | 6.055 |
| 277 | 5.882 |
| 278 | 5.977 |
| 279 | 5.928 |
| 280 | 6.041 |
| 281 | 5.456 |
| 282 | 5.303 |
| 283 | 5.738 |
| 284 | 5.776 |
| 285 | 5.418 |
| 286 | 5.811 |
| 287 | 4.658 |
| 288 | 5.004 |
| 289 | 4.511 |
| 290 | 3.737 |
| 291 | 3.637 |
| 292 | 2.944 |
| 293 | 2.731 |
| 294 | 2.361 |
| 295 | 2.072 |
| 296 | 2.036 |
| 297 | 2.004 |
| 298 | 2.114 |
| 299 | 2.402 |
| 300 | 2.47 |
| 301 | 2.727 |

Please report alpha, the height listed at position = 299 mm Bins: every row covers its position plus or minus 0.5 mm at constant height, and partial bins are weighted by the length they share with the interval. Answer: 2.402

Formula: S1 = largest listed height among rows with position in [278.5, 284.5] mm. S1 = 6.041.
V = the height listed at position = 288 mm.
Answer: 5.004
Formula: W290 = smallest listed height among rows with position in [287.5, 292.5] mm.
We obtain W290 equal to 2.944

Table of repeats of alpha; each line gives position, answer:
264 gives 5.596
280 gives 6.041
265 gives 6.192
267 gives 5.918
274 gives 6.093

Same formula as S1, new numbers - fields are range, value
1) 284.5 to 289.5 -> 5.811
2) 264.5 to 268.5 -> 6.192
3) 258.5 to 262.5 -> 6.441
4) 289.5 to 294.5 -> 3.737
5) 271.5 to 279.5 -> 6.139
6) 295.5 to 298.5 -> 2.114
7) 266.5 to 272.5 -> 6.107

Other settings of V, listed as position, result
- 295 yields 2.072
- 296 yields 2.036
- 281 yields 5.456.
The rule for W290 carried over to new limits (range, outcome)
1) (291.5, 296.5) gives 2.036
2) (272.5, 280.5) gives 5.429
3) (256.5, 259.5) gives 6.285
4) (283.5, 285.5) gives 5.418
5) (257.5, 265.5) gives 5.596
